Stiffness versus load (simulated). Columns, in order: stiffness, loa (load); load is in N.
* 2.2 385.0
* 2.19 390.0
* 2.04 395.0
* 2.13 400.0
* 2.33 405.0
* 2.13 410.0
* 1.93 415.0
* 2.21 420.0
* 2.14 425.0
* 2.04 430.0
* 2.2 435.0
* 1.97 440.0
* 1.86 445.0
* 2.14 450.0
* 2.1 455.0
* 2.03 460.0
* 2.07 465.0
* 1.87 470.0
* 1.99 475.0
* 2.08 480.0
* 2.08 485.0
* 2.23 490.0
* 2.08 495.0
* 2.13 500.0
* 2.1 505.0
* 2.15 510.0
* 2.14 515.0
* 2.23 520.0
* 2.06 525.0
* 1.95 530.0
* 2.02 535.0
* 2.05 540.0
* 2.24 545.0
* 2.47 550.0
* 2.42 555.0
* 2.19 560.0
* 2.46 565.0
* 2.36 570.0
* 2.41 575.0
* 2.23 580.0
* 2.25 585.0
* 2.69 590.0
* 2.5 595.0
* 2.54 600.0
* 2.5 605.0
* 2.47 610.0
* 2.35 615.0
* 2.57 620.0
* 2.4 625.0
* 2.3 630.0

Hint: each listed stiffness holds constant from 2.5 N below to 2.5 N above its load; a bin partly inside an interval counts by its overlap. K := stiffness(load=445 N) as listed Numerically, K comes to 1.86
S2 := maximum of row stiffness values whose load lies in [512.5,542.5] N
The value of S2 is 2.23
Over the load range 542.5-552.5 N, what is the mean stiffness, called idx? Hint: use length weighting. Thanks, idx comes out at 2.36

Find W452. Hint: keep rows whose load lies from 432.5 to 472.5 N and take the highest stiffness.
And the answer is 2.2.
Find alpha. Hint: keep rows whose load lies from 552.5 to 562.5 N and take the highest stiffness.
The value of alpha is 2.42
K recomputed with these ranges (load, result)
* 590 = 2.69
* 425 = 2.14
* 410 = 2.13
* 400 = 2.13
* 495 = 2.08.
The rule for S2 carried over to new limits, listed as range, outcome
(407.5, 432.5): 2.21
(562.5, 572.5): 2.46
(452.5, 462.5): 2.1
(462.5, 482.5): 2.08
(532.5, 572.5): 2.47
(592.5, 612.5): 2.54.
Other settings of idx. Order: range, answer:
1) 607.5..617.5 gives 2.41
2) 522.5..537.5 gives 2.01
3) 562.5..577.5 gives 2.41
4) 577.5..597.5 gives 2.42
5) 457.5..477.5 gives 1.99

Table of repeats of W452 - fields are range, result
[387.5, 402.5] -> 2.19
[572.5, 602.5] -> 2.69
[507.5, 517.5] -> 2.15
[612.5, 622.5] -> 2.57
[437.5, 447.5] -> 1.97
